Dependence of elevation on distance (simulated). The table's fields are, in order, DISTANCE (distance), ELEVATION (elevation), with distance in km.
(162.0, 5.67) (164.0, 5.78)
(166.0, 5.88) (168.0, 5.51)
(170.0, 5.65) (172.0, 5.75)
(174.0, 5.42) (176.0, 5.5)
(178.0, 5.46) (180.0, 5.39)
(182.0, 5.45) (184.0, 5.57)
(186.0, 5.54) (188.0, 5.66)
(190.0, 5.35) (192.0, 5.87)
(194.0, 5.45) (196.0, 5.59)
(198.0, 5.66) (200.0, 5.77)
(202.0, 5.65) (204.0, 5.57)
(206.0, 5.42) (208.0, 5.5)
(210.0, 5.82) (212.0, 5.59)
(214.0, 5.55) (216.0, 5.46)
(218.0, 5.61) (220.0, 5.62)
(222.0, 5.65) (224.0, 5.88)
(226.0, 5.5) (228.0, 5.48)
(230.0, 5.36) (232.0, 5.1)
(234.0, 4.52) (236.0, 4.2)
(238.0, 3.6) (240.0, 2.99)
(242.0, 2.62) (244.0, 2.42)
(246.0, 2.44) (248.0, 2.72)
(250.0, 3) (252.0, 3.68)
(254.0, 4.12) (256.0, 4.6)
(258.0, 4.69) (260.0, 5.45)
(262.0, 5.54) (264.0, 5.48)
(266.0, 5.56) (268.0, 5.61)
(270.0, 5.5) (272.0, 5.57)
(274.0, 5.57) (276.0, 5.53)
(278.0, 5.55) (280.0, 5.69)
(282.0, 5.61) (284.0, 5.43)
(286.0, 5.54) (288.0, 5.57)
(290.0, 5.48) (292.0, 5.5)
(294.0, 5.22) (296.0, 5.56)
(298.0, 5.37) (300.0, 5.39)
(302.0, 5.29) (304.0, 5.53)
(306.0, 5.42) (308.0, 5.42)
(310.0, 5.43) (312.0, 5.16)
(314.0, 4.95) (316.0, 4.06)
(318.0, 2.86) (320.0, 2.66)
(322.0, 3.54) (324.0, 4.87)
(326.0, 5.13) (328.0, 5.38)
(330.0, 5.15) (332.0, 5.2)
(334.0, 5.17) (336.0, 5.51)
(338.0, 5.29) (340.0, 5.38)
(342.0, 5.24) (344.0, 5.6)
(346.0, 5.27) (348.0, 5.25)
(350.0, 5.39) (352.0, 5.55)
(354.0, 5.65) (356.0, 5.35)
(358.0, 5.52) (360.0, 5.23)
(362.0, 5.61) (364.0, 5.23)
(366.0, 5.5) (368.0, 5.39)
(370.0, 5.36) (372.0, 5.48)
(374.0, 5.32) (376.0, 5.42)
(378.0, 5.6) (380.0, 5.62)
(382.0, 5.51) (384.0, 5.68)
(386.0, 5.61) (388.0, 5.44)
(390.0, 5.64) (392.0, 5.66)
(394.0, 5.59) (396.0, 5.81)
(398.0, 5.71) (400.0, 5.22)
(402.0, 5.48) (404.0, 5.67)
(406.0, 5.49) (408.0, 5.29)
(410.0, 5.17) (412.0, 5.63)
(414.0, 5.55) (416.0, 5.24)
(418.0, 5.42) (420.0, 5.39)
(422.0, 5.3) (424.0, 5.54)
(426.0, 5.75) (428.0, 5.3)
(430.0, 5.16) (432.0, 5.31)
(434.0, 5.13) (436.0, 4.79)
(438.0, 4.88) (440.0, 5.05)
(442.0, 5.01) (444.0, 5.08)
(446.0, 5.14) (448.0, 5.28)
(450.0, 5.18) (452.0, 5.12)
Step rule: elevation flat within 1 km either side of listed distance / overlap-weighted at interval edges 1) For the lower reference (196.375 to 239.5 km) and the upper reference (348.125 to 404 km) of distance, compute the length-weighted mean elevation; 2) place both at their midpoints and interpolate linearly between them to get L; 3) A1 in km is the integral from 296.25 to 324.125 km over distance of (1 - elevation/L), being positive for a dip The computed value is 3.6 km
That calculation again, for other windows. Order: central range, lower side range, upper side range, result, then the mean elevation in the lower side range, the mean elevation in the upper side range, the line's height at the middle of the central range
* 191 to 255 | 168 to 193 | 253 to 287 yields 7.85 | 5.55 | 5.36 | 5.46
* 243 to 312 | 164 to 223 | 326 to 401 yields 6.22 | 5.59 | 5.44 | 5.52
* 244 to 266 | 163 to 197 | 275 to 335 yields 4.68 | 5.58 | 5.09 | 5.28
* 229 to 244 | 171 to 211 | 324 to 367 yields 4.25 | 5.57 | 5.35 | 5.5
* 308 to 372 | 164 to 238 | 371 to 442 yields 4.29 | 5.48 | 5.42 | 5.44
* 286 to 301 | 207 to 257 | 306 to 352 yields -2.10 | 4.52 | 4.93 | 4.78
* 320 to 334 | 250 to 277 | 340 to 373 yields 1.49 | 5.07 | 5.41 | 5.3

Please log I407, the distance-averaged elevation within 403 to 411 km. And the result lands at 5.41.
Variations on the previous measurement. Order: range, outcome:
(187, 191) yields 5.5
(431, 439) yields 5.03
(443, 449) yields 5.17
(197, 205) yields 5.66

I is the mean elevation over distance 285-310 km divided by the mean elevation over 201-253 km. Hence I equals 1.2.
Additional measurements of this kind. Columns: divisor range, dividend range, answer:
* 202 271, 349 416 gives 1.15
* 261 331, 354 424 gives 1.06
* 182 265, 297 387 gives 1.06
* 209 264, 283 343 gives 1.10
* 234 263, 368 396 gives 1.48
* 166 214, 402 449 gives 0.95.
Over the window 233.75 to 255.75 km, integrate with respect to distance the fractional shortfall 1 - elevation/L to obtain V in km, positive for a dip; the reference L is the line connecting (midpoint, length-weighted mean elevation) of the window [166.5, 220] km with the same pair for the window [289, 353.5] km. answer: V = 8.47 km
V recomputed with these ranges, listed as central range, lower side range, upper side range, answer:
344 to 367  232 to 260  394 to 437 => -3.1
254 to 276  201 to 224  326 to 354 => 0.7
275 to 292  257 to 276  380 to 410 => -0.3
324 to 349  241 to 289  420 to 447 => -1.8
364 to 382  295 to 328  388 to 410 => -0.5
